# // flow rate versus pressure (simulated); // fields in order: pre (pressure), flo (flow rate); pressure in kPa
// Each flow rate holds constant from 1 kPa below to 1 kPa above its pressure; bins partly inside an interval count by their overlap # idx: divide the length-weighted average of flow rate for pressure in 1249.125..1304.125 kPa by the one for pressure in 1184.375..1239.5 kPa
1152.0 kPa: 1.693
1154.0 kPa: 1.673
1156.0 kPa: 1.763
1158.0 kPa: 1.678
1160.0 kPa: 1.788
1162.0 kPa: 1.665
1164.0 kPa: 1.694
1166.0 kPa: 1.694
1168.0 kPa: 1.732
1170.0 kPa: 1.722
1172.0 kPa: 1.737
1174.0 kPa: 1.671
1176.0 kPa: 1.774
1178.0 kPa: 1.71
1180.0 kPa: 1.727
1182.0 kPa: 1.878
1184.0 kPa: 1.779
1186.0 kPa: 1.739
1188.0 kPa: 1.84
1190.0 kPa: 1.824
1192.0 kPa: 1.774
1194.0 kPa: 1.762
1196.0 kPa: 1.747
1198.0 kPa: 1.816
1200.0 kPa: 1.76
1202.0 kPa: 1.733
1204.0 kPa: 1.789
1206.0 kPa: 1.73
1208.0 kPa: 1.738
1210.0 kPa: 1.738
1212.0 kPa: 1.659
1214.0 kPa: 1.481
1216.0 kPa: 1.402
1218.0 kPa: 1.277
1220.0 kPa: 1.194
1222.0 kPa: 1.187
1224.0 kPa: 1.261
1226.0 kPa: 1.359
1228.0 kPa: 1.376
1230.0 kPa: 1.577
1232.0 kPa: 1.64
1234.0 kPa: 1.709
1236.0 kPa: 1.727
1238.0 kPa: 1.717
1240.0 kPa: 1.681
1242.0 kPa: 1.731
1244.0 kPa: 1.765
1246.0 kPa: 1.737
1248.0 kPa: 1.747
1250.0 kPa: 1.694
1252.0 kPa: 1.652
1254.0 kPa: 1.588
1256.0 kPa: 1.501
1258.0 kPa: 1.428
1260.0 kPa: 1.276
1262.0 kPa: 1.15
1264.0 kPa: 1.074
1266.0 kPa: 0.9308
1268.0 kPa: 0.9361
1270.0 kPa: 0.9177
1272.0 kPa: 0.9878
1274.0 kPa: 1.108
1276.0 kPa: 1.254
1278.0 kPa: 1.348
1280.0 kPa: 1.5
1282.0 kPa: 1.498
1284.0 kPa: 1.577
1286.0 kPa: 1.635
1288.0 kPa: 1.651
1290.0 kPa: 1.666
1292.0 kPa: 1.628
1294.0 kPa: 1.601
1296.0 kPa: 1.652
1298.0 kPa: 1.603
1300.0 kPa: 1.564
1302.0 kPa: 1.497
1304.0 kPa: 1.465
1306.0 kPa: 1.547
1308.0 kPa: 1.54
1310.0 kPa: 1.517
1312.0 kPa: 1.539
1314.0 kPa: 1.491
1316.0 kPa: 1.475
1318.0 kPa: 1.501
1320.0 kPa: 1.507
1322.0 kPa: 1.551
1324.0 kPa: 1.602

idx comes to 0.87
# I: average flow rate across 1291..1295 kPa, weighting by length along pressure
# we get 1.61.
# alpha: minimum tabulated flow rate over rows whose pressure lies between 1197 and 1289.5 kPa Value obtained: 0.9177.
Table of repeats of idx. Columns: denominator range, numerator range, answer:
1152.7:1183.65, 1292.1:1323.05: 0.89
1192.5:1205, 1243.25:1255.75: 0.95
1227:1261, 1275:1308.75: 0.95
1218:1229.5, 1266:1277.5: 0.81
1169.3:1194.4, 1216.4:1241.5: 0.84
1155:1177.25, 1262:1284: 0.68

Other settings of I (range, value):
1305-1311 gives 1.53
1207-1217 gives 1.6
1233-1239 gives 1.72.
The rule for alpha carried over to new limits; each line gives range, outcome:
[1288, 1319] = 1.465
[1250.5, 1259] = 1.428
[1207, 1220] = 1.194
